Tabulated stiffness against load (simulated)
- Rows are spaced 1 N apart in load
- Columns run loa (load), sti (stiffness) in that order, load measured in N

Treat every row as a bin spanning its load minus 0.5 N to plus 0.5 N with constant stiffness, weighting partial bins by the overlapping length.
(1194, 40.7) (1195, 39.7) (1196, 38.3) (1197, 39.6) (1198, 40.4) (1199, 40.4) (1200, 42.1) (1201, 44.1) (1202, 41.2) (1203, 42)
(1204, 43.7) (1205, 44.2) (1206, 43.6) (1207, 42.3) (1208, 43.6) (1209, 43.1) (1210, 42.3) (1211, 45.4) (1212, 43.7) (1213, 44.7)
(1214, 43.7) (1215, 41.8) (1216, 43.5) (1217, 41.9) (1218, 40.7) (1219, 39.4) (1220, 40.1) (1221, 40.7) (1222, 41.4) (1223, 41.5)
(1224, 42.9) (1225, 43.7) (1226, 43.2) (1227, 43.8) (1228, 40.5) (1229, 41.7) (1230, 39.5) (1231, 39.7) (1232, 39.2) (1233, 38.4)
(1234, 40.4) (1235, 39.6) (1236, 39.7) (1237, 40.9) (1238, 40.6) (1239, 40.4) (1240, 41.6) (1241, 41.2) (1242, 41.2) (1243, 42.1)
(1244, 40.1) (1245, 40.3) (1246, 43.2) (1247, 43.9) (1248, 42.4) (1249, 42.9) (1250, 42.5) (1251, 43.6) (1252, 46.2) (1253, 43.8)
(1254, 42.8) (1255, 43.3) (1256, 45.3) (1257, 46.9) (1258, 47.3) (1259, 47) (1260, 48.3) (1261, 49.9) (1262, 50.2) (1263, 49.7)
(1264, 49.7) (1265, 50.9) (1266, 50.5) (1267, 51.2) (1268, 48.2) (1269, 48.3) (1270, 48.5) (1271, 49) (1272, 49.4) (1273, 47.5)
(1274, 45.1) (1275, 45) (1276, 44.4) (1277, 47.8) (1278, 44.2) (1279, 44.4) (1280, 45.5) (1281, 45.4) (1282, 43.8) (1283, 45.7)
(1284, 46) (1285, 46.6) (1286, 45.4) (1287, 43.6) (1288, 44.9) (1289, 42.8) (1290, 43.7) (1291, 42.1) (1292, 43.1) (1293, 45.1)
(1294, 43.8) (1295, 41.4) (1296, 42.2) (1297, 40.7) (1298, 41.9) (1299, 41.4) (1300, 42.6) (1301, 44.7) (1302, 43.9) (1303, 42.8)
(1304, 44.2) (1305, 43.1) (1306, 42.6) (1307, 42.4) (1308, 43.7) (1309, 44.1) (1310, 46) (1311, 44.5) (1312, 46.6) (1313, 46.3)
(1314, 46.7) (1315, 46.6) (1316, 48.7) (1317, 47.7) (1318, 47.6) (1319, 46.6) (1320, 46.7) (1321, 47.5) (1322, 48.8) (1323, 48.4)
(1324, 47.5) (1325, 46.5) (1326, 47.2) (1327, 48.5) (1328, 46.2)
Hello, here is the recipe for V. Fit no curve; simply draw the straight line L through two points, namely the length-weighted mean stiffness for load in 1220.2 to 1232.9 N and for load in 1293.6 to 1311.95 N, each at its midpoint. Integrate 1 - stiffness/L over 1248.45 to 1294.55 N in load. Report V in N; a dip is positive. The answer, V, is -4.0 N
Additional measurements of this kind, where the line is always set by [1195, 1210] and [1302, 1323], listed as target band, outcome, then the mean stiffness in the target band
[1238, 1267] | -0.8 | 44.9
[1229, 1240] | 0.8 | 40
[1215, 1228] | 0.2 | 41.8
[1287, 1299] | 0.6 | 42.9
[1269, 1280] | -0.5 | 46.6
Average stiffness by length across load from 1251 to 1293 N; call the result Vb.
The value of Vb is 46.4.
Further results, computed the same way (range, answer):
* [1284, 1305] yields 43.4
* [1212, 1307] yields 43.8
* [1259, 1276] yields 48.7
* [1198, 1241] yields 41.8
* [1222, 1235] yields 41.2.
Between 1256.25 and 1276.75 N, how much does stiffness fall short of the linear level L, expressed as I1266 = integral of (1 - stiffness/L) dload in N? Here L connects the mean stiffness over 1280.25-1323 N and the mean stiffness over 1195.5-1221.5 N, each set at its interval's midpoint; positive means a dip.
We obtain -2.1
